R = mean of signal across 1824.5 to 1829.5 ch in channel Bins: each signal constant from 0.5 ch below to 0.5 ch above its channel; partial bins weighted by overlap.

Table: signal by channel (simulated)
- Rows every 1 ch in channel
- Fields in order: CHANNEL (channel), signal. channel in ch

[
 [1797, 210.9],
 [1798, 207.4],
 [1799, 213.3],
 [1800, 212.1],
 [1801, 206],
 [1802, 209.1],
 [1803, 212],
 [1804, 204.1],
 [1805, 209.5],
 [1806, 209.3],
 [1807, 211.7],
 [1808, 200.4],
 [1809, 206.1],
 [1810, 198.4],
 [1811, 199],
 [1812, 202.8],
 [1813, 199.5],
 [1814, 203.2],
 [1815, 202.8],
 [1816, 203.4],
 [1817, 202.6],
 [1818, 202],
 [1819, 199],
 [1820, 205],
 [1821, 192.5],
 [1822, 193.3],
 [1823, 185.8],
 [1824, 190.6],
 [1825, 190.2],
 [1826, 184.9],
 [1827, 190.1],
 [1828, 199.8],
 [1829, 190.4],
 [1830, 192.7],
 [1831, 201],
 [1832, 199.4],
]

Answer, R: 191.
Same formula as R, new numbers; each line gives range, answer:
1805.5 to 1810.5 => 205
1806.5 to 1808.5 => 206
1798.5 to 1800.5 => 213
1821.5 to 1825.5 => 190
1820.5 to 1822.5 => 193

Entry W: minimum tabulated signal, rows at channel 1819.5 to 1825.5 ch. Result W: 185.8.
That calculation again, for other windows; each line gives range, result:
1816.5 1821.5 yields 192.5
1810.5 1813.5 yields 199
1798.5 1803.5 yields 206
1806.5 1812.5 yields 198.4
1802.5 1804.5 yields 204.1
